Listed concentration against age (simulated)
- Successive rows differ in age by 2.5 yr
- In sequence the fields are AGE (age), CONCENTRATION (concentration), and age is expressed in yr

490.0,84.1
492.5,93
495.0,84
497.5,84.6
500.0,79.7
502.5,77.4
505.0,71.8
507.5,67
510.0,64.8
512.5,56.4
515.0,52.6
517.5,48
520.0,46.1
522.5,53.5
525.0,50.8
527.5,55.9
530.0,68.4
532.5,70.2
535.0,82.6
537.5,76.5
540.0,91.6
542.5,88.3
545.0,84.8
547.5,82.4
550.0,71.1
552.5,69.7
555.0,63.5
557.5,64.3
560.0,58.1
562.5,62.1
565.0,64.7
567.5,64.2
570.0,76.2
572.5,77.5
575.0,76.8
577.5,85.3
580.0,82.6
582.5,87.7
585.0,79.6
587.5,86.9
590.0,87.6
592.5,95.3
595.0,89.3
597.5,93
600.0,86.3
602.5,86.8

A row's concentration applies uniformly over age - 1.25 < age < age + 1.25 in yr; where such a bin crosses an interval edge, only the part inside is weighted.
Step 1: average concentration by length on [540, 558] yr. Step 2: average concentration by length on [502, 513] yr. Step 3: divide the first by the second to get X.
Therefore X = 1.1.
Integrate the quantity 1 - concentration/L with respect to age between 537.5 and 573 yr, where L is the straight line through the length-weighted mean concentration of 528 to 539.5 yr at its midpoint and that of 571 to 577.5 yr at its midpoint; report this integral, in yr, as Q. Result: 1.74 yr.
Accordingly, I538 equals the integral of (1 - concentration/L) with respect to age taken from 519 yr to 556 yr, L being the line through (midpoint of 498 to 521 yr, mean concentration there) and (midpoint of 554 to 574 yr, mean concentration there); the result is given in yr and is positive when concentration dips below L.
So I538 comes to -3.1 yr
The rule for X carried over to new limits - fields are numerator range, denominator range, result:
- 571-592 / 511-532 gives 1.52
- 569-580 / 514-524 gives 1.59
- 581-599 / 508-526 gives 1.64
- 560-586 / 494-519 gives 1.10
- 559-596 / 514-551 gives 1.15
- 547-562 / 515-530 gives 1.28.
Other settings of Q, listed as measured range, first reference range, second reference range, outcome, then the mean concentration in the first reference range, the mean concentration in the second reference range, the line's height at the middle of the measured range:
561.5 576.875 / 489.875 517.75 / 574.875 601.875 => 2.3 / 72.3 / 86.8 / 83.5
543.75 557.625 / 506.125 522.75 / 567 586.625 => -0.8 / 55.7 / 79.4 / 69.5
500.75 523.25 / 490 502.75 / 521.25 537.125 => 4.5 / 84.3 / 64.3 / 74.8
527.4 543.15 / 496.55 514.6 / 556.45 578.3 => -1.6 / 70.6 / 69.6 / 70.1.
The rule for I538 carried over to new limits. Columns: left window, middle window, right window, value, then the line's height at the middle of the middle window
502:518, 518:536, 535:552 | 3.1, 72.4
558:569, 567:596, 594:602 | -2.4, 76.6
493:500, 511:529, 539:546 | 7.1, 86.4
